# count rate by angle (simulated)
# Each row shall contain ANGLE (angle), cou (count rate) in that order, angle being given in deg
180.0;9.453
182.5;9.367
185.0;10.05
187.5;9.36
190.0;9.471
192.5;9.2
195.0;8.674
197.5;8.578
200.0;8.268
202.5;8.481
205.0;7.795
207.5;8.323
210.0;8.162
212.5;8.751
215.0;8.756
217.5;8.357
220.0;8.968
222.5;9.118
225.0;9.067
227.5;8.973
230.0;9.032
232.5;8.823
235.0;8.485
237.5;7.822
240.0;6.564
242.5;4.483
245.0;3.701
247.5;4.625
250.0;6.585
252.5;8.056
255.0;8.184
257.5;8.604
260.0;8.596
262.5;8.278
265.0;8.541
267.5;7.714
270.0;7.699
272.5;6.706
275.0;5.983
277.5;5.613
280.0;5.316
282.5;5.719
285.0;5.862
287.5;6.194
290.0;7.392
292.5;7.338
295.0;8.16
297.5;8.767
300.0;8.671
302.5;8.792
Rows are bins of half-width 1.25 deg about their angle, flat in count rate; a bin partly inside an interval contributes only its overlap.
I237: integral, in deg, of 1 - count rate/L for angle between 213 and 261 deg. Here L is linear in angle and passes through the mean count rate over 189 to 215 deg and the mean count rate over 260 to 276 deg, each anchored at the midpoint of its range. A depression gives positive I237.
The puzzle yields 2.0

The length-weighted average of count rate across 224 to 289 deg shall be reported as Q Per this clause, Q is 7.12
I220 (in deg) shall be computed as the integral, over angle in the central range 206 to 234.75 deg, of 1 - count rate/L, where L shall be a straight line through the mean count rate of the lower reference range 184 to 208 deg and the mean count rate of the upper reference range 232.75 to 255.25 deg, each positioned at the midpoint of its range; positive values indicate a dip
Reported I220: -4.2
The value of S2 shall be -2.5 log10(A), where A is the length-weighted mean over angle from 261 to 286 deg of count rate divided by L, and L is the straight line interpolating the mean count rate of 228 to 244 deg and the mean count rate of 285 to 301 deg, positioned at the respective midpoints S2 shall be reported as 0.12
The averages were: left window 7.54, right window 7.59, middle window 6.77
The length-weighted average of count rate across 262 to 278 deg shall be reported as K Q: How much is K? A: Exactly 7.24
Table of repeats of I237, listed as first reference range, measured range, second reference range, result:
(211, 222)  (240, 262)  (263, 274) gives 3.7 deg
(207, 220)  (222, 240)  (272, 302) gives -1.0 deg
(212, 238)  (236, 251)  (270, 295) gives 4.4 deg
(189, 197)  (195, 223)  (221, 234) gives 1.6 deg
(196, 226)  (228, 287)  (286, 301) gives 7.8 deg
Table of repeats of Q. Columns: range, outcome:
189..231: 8.7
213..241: 8.57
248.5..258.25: 7.74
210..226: 8.78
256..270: 8.29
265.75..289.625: 6.4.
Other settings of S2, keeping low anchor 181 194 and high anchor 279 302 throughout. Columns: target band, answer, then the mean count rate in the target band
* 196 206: 0.107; 8.3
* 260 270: -0.063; 8.17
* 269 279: 0.166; 6.44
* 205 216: 0.067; 8.41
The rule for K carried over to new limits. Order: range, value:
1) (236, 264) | 6.89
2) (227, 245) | 7.41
